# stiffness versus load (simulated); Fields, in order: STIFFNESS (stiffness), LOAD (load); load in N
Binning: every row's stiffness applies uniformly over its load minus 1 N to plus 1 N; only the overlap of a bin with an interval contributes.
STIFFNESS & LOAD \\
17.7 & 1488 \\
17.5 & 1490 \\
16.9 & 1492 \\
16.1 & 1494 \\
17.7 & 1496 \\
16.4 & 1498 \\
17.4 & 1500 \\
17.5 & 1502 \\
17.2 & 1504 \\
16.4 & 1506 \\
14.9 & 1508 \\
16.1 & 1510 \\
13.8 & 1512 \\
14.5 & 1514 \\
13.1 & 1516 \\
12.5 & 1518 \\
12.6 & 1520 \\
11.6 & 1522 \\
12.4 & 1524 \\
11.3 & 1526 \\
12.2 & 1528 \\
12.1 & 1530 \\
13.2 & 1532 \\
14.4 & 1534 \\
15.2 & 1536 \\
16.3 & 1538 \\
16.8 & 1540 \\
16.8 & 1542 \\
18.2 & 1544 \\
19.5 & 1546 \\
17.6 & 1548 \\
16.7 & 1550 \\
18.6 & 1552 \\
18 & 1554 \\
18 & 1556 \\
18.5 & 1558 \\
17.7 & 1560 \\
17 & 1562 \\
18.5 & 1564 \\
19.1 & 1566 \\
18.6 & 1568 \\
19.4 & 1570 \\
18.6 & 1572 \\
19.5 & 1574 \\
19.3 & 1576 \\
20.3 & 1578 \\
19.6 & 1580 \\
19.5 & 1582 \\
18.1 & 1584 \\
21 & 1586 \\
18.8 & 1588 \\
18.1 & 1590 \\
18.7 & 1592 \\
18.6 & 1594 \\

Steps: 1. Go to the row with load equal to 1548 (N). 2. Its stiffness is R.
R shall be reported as 17.6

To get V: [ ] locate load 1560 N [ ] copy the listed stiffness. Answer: 17.7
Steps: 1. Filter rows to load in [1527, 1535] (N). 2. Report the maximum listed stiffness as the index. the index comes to 14.4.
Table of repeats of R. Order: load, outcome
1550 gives 16.7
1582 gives 19.5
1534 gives 14.4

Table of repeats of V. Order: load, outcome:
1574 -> 19.5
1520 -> 12.6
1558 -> 18.5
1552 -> 18.6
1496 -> 17.7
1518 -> 12.5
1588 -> 18.8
